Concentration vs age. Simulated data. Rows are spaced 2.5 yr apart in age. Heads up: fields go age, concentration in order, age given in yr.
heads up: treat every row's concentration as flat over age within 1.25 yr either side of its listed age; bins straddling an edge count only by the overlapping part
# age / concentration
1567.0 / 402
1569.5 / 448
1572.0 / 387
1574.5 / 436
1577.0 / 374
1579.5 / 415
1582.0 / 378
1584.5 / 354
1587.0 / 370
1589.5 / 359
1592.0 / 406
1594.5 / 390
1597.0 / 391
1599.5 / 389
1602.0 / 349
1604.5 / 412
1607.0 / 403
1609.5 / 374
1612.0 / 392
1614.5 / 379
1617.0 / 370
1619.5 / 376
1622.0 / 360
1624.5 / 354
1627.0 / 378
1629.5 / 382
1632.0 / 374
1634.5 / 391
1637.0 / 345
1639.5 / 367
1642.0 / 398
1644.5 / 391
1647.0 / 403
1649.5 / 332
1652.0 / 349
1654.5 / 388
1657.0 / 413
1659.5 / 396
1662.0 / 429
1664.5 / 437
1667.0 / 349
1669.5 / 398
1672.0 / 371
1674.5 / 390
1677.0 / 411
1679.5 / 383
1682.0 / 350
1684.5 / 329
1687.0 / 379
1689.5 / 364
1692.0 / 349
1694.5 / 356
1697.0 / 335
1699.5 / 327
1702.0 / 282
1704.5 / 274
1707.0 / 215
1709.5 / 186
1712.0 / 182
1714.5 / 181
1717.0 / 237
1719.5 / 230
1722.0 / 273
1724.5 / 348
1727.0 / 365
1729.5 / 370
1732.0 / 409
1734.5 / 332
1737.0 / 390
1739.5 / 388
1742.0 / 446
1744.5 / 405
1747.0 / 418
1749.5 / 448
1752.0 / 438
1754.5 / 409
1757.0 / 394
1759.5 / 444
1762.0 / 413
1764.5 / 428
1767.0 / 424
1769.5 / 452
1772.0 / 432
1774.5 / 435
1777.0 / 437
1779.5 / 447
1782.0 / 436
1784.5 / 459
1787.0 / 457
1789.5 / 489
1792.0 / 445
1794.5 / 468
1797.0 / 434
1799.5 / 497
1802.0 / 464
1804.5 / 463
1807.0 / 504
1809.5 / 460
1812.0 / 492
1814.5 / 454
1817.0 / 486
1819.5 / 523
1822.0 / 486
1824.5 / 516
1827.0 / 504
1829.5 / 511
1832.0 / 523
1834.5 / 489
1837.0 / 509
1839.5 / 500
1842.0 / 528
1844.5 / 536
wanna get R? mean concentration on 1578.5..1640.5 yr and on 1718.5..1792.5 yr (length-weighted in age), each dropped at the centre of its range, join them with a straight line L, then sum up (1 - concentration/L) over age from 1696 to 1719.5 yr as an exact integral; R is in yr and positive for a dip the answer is 9.1 yr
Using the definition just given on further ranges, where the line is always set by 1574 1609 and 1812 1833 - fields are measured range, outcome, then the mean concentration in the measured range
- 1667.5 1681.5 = 1.34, 386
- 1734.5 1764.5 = 3.20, 414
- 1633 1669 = 2.64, 385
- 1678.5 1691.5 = 2.17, 360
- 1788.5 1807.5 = 0.73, 469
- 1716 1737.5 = 5.98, 327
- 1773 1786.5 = 0.99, 443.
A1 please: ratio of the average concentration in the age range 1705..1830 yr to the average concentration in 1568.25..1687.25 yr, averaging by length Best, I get 1.07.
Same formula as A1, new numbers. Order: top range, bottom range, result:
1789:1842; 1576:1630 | 1.28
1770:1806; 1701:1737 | 1.62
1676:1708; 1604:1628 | 0.89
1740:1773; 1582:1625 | 1.13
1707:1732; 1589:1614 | 0.69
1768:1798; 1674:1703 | 1.27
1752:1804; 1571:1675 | 1.16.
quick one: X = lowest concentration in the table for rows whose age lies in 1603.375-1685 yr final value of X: 329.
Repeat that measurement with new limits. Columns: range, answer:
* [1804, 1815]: 454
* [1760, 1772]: 413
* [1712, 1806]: 181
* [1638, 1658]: 332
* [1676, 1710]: 186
